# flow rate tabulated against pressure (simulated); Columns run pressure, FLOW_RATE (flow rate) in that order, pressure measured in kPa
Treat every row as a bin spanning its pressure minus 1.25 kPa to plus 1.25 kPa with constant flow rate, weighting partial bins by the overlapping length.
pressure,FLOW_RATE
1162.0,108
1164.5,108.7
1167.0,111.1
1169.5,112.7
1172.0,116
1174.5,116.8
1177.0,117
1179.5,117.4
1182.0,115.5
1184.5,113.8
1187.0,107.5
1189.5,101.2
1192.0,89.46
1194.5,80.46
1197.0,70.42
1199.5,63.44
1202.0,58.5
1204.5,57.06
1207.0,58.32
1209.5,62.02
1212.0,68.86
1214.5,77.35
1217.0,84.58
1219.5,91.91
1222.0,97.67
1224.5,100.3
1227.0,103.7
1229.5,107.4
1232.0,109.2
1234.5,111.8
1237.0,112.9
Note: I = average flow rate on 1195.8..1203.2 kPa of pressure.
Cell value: 64.1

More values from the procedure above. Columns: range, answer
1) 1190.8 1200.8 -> 75.8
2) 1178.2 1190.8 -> 111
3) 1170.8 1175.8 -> 116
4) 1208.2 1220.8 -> 77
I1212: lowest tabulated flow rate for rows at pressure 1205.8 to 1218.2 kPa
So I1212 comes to 58.32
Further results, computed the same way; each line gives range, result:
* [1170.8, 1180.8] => 116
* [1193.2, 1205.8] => 57.06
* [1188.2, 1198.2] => 70.42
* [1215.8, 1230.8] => 84.58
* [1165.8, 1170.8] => 111.1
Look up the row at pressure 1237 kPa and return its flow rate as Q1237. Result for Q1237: 112.9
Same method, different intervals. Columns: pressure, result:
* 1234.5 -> 111.8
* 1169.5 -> 112.7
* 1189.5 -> 101.2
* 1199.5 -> 63.44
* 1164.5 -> 108.7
